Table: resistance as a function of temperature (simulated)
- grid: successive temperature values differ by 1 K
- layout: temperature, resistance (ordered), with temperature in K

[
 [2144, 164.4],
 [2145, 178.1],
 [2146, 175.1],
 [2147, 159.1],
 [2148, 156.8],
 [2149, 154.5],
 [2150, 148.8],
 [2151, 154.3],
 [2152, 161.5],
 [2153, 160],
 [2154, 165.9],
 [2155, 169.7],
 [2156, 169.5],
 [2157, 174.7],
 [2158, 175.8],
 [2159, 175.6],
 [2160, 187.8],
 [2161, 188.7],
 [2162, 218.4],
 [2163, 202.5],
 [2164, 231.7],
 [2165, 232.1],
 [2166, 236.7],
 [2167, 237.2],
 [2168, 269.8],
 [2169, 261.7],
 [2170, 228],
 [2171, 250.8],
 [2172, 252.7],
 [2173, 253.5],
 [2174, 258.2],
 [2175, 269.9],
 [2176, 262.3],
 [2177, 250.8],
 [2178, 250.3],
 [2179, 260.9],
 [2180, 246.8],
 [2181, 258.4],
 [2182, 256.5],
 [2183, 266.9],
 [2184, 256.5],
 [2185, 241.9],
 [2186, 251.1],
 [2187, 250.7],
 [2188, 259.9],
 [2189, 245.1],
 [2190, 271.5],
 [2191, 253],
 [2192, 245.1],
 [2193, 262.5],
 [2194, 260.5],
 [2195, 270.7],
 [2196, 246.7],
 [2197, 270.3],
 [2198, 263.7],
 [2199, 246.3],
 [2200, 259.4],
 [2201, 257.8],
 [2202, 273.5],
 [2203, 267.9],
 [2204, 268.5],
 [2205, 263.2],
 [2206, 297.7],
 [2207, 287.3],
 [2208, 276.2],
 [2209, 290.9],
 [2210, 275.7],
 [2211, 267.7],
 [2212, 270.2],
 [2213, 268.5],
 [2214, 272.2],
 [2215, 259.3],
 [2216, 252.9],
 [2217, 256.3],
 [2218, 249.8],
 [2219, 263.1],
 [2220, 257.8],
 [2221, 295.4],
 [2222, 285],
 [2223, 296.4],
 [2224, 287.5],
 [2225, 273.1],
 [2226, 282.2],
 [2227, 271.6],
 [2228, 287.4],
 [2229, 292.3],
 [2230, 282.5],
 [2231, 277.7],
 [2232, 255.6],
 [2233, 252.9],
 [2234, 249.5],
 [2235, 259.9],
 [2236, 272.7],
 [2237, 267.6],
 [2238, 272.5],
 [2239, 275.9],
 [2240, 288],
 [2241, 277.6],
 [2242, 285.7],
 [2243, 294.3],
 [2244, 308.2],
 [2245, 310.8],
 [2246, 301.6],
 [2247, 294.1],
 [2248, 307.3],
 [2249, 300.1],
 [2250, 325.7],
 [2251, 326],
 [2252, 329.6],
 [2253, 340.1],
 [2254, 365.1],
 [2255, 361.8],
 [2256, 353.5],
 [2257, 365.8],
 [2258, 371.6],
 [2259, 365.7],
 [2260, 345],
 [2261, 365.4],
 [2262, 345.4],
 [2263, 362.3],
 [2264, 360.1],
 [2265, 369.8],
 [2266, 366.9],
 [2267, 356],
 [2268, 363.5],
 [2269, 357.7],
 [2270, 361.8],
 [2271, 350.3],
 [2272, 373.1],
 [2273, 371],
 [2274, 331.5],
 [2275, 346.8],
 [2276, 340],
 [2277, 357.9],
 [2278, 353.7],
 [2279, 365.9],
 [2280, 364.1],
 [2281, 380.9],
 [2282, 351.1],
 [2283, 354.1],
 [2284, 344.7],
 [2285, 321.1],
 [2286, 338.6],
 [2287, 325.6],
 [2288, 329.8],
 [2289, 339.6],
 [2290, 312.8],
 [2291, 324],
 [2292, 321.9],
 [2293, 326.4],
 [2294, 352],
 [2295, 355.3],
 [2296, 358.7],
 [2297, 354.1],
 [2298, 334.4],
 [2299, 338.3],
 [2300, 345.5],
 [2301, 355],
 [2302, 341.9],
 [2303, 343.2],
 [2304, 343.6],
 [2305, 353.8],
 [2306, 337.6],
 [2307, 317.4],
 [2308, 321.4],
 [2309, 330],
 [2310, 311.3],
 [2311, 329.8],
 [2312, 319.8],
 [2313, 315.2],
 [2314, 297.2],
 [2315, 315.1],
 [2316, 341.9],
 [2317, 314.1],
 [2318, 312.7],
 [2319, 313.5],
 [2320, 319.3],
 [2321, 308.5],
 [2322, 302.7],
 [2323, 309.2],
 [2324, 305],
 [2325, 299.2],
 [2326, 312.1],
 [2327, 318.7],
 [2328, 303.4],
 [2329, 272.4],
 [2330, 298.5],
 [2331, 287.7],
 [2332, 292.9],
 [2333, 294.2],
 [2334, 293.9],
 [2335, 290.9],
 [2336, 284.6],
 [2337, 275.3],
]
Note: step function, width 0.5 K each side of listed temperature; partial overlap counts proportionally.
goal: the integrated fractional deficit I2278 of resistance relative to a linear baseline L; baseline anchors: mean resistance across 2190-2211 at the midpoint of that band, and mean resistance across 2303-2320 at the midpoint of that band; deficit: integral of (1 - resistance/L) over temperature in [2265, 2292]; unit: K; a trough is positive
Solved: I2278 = -3.7 K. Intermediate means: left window 267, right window 324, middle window 349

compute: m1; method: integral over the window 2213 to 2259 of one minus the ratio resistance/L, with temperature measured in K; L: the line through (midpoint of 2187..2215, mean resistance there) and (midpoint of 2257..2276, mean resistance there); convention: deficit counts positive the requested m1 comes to 3.4 K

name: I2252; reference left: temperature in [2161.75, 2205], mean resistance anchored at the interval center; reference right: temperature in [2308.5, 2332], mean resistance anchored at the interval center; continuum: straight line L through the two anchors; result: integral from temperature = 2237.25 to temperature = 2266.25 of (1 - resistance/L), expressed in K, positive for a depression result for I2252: -4.74 K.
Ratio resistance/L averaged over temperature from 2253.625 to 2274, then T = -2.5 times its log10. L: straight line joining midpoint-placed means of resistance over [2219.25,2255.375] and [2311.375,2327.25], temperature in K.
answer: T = -0.21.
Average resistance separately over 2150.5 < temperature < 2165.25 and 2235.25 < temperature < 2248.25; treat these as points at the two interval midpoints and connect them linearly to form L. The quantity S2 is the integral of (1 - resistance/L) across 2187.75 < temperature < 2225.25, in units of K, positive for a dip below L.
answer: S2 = -3.7 K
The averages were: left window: 184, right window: 288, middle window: 268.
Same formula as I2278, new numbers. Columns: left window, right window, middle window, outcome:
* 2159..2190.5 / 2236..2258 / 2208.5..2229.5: 0.9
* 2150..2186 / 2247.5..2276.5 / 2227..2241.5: 1.9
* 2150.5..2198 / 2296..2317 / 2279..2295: -1.1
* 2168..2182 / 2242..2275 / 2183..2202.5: 1.1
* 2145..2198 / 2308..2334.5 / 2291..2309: -2.6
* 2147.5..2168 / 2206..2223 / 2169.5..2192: -3.3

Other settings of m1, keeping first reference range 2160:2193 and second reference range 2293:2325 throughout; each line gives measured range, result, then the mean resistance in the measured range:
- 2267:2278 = -1.8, 355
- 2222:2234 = 0.1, 277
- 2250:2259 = -1.7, 351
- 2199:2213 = -0.4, 272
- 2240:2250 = -0.3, 299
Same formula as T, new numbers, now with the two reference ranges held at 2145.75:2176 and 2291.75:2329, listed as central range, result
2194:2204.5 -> -0.12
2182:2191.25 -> -0.14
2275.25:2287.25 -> -0.16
